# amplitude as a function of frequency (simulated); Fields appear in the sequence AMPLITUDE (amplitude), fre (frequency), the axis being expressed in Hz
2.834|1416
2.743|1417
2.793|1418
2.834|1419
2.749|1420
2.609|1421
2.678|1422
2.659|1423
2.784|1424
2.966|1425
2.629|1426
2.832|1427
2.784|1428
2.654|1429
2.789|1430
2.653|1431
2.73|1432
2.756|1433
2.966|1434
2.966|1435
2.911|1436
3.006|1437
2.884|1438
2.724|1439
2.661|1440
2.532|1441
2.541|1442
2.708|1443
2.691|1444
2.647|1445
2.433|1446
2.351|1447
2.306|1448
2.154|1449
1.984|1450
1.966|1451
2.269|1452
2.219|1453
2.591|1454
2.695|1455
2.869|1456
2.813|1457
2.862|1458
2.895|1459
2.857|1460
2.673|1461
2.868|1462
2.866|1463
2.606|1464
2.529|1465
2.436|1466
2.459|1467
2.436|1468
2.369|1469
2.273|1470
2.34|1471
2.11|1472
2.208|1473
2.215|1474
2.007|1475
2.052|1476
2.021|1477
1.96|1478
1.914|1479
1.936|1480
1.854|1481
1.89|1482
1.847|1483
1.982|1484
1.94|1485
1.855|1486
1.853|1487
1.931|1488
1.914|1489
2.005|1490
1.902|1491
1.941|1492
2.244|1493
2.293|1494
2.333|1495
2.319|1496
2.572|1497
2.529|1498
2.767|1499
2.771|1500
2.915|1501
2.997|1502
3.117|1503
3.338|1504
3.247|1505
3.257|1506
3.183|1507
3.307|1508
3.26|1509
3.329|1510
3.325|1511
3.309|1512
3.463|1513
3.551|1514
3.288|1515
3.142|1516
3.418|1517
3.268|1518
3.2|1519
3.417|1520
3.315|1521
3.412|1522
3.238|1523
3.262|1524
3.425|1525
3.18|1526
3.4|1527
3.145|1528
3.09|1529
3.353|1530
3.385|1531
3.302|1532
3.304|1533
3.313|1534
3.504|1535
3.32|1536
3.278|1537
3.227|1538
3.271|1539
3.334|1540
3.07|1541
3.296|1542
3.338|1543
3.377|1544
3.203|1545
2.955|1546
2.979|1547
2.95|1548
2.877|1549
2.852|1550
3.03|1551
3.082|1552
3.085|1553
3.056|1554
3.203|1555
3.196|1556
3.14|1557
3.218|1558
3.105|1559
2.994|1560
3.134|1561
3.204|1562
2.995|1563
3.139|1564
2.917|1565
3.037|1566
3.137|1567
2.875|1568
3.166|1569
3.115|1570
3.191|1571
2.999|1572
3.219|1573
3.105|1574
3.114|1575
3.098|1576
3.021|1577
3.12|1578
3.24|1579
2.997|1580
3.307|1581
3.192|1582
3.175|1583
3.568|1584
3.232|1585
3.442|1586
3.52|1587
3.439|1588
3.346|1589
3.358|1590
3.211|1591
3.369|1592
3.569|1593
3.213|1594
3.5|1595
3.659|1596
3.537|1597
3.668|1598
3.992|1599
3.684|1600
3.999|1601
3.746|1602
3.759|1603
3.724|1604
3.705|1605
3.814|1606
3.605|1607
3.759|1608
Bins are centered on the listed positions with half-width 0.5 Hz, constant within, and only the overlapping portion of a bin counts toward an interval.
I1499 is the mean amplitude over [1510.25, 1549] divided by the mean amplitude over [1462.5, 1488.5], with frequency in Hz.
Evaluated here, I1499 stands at 1.52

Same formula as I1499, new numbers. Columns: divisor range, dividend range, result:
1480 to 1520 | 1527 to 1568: 1.18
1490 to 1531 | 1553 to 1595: 1.05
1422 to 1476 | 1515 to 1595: 1.24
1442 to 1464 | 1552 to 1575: 1.21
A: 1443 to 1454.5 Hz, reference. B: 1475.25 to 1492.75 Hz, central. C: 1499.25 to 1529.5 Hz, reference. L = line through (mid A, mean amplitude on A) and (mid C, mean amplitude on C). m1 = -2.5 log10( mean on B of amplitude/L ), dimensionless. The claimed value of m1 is 0.41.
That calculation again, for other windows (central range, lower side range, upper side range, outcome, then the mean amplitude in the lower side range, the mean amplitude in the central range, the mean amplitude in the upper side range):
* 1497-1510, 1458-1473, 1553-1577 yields -0.107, 2.55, 3.05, 3.1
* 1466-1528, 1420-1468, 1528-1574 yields 0.101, 2.65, 2.65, 3.15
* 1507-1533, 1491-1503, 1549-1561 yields -0.206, 2.52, 3.31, 3.08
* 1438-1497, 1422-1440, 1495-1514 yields 0.249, 2.8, 2.32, 3.05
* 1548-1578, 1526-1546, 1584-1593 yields 0.087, 3.28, 3.08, 3.39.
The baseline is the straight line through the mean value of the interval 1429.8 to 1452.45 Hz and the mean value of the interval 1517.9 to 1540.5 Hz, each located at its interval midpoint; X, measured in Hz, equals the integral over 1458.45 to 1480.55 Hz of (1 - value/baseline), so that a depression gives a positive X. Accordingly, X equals 3.5 Hz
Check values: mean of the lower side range 2.59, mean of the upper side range 3.3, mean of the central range 2.36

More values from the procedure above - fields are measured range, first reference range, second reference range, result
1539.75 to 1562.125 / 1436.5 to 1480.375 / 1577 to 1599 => 0.0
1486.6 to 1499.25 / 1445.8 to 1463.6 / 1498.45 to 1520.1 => 3.5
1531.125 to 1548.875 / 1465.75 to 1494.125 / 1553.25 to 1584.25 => -2.9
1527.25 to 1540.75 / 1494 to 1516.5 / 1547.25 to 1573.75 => -1.0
